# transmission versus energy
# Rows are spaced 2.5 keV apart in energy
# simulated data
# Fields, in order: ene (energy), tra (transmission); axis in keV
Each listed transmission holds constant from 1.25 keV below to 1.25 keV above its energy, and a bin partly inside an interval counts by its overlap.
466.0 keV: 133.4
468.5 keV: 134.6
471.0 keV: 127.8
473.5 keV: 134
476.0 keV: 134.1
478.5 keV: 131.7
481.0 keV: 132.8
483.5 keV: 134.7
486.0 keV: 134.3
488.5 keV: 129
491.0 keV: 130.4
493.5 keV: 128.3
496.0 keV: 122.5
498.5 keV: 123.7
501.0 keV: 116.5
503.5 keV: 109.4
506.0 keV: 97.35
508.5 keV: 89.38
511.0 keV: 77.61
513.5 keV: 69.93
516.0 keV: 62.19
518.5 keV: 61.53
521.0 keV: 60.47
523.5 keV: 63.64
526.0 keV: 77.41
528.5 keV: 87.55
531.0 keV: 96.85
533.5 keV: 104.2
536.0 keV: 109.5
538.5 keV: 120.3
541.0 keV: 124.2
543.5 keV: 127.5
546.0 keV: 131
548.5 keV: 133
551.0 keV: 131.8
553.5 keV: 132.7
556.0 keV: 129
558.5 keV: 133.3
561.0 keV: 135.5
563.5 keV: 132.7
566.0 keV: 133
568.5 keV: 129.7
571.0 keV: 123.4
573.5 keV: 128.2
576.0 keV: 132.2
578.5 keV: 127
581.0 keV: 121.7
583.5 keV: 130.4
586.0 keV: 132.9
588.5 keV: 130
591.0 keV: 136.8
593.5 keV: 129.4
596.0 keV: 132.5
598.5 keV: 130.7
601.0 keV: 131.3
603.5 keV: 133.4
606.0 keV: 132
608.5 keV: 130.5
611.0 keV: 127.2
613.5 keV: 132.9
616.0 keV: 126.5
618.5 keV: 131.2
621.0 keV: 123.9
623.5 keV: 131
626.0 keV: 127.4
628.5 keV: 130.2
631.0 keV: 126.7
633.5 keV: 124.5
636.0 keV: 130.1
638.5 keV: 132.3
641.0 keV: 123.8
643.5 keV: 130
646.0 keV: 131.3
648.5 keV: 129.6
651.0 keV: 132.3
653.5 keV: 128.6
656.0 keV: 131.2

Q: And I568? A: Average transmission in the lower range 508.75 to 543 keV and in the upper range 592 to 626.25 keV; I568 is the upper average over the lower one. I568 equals 1.50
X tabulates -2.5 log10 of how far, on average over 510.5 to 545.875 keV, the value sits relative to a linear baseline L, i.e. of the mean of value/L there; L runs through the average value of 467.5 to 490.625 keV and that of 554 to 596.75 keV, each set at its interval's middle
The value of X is 0.41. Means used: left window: 132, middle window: 90.4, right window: 130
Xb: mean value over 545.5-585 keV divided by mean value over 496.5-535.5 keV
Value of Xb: 1.5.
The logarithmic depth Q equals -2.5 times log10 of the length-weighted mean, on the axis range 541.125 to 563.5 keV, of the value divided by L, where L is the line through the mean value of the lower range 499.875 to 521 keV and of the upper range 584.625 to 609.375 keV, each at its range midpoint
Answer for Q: -0.22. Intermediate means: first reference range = 83.8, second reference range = 132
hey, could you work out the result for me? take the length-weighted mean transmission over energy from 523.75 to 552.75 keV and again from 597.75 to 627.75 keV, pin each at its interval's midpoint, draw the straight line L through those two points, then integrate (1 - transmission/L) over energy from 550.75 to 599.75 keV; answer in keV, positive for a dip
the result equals -4.08 keV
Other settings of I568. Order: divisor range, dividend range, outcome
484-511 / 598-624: 1.11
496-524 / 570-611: 1.50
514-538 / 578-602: 1.60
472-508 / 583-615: 1.05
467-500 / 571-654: 0.99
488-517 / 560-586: 1.24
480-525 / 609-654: 1.26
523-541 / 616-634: 1.31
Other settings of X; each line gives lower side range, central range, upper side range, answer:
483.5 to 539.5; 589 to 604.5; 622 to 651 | -0.110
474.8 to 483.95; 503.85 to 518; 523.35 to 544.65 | 0.401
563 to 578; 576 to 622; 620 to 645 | -0.010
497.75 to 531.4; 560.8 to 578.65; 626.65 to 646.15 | -0.240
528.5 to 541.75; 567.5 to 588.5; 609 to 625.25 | -0.081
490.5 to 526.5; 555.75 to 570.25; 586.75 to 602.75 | -0.130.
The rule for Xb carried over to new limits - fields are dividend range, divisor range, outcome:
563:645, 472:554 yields 1.18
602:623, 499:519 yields 1.48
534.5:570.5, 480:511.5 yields 1.09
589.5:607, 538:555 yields 1.03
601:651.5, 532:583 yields 1.02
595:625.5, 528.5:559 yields 1.08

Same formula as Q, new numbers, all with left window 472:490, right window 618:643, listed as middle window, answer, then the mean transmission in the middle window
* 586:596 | -0.02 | 132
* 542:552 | 0.00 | 131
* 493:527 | 0.42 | 89.2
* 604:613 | -0.01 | 130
